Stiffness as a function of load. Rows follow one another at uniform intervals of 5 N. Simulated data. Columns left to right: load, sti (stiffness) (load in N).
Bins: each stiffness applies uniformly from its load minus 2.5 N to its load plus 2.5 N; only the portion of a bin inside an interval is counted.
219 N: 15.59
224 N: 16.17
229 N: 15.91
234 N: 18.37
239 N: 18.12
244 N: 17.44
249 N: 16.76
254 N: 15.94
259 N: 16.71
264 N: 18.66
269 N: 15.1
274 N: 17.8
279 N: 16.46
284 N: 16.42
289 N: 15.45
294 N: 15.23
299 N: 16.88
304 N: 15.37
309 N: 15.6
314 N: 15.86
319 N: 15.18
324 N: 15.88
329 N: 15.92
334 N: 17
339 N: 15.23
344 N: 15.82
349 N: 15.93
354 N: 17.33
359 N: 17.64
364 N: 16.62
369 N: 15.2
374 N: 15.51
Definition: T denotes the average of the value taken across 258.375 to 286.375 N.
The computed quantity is 16.9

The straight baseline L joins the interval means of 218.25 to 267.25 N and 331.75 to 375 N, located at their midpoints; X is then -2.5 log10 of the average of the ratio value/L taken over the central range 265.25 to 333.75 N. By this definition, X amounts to 0.04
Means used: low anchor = 17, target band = 16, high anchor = 16.3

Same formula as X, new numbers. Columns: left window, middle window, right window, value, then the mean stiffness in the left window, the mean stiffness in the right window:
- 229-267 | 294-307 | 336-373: 0.056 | 17.3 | 16.2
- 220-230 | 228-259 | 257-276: -0.043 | 16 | 17.1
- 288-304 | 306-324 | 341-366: 0.034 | 15.8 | 16.6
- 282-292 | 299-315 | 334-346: 0.005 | 15.9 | 15.8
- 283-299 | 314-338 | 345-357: 0.022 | 15.8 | 16.6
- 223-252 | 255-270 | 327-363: 0.005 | 17.2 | 16.4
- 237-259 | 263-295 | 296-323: -0.001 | 17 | 15.8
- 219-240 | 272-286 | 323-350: -0.027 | 16.9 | 16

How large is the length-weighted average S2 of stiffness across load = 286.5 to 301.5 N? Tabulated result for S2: 15.9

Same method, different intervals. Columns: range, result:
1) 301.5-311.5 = 15.5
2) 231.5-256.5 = 17.3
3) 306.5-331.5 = 15.7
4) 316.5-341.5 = 15.8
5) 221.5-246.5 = 17.2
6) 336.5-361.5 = 16.4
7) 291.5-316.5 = 15.8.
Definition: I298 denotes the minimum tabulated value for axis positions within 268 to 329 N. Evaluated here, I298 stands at 15.1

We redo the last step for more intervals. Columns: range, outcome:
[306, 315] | 15.6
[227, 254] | 15.91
